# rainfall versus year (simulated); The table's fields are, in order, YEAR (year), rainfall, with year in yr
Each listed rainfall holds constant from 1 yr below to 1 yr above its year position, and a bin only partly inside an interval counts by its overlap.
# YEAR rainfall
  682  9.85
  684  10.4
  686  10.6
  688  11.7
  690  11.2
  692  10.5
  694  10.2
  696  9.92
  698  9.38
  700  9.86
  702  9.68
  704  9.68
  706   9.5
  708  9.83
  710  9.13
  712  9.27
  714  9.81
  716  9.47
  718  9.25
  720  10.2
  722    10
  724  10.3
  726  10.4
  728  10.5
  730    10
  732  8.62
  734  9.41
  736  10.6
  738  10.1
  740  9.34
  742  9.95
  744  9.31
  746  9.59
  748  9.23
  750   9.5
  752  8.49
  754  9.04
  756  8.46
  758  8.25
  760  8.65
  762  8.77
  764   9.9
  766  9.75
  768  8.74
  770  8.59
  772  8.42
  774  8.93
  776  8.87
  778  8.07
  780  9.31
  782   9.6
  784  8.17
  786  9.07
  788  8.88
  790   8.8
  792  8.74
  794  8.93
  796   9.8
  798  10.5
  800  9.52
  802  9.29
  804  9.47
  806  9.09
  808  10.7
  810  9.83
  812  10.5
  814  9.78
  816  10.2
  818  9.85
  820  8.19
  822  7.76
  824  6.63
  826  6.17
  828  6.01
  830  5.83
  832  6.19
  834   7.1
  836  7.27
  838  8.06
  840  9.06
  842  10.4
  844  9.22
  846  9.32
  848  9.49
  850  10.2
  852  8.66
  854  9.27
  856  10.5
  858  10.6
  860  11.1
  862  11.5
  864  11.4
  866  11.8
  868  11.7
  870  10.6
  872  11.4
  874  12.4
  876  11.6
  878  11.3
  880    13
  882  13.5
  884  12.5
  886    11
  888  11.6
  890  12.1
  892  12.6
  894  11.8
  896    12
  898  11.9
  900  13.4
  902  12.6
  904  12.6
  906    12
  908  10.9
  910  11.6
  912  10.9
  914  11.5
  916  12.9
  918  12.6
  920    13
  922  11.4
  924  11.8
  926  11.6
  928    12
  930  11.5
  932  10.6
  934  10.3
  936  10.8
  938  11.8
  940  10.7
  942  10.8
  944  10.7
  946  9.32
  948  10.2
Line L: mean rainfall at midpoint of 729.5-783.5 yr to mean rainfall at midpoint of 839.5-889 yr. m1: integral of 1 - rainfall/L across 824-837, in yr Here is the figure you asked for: 4.9 yr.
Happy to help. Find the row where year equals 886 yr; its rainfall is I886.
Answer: 11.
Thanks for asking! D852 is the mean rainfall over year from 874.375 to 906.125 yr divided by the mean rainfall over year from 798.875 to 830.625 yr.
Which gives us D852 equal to 1.40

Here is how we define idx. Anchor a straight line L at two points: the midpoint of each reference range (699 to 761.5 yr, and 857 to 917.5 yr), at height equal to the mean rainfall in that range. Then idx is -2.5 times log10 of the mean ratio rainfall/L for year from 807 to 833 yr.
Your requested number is 0.292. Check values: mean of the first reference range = 9.52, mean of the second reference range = 11.9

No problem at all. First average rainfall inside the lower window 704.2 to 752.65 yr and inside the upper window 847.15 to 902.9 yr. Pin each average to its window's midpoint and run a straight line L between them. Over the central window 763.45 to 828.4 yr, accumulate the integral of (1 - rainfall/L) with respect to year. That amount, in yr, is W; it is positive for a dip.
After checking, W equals 9.3 yr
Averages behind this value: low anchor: 9.67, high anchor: 11.5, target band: 8.99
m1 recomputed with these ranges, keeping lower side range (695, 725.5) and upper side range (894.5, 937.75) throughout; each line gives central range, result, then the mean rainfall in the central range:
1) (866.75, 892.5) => -1.1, 11.9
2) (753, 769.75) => 2.1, 8.93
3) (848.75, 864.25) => 1.2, 10.3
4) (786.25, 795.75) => 1.4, 8.93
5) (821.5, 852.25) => 8.5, 7.95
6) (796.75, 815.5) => 1.4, 9.86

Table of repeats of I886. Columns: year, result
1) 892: 12.6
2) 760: 8.65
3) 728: 10.5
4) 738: 10.1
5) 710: 9.13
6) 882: 13.5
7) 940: 10.7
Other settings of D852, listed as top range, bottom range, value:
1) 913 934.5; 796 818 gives 1.19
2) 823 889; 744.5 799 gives 1.10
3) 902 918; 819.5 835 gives 1.78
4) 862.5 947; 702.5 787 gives 1.25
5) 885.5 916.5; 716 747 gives 1.22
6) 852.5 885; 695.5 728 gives 1.18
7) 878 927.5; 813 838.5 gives 1.59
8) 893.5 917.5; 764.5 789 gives 1.35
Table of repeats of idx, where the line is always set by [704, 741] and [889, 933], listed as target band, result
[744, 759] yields 0.13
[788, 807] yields 0.14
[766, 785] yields 0.18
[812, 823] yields 0.17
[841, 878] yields 0.07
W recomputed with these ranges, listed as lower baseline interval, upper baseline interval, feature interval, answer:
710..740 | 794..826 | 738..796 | 3.31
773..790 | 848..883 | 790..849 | 6.75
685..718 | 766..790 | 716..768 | -0.69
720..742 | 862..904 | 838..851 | 2.26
